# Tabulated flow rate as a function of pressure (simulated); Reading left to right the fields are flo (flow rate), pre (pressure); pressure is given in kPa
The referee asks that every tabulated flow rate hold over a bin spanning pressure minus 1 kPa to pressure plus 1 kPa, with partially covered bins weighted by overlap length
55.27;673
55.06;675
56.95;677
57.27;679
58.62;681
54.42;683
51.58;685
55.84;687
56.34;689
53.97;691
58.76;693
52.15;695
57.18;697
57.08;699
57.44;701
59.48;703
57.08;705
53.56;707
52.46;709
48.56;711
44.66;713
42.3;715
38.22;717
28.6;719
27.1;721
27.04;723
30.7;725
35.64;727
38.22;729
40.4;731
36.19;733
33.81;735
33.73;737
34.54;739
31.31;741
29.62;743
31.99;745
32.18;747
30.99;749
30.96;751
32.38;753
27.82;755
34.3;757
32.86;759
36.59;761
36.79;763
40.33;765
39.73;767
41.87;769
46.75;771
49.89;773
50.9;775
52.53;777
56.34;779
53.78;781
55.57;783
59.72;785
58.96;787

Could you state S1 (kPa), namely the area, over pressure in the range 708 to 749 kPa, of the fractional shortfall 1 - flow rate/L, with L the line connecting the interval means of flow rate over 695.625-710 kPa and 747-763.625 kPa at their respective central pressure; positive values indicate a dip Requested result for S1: 8.2 kPa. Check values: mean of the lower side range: 56.2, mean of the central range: 35.7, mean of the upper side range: 32.7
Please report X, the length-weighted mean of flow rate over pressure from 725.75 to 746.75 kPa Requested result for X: 34.4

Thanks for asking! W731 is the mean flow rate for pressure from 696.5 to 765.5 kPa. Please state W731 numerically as 38.8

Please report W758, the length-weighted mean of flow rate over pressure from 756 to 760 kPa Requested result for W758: 33.6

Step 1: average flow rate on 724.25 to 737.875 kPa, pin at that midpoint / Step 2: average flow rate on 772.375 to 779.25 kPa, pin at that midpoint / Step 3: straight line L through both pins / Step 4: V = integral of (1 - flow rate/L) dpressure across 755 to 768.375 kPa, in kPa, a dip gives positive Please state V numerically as 3.1 kPa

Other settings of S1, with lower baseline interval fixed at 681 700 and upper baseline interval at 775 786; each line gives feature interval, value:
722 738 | 6.03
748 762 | 5.82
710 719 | 2.21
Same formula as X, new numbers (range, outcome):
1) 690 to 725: 47.5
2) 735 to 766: 33.1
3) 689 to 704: 56.6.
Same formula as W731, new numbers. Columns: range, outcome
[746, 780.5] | 39.8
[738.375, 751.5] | 31.6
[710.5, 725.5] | 35.6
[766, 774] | 44.6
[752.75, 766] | 34.6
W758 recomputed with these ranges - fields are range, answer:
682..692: 54.4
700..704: 58.5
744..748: 32.1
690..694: 56.4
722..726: 28.9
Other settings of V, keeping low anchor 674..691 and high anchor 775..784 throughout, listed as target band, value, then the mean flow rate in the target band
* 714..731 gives 6.5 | 33.9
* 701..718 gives 1.6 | 50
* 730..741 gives 3.9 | 35.3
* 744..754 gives 4.2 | 31.7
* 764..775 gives 2.0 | 44.4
